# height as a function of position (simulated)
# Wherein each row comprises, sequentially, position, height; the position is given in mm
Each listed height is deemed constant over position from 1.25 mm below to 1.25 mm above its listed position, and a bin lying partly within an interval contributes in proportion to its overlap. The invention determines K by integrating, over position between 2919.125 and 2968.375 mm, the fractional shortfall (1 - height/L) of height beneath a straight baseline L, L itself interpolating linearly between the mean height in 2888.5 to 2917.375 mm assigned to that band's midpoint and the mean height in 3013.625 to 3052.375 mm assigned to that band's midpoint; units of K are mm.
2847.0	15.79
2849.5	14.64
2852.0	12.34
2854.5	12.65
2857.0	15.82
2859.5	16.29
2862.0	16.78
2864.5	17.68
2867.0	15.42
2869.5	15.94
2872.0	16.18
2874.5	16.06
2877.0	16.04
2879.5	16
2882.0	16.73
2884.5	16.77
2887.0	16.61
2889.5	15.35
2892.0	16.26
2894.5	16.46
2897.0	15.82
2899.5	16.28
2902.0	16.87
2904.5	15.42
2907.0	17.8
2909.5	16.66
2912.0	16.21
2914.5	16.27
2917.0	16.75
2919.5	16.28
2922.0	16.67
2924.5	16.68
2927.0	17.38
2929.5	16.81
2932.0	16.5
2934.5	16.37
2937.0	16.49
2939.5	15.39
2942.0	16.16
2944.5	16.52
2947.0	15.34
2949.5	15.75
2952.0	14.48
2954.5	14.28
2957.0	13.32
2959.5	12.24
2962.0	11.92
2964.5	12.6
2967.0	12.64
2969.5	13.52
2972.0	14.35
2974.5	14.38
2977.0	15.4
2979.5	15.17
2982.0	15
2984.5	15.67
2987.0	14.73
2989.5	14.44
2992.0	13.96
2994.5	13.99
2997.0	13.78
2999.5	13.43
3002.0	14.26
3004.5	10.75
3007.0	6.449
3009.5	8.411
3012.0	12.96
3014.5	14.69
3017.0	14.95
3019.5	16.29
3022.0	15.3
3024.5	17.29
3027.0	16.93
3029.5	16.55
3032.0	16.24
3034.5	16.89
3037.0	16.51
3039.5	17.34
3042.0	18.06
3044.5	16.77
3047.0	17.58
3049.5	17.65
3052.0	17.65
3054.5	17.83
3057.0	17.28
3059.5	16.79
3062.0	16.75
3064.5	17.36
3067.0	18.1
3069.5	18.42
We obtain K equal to 3.8 mm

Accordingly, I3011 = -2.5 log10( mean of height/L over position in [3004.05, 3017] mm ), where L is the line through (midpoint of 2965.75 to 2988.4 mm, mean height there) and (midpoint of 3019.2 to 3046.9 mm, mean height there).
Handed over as 0.40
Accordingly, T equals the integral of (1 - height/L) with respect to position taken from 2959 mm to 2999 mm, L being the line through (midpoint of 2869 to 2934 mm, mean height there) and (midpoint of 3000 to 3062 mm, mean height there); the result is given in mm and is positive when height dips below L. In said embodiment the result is 4.6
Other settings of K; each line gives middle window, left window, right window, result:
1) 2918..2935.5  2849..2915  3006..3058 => -0.8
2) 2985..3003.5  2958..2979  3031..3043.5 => 0.8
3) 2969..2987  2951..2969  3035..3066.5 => -1.2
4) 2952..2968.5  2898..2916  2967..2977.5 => 1.8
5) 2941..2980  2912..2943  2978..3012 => 1.6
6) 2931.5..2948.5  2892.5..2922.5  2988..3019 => -1.0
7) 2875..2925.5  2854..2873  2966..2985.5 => -2.9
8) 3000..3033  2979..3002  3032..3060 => 4.0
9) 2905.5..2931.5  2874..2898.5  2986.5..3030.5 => -1.9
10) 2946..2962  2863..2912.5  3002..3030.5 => 1.0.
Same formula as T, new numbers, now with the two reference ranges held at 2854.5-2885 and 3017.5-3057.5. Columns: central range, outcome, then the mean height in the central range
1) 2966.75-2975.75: 1.5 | 13.8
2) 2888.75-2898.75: 0.2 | 16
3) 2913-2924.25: -0.1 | 16.5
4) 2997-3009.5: 4.2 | 11.2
